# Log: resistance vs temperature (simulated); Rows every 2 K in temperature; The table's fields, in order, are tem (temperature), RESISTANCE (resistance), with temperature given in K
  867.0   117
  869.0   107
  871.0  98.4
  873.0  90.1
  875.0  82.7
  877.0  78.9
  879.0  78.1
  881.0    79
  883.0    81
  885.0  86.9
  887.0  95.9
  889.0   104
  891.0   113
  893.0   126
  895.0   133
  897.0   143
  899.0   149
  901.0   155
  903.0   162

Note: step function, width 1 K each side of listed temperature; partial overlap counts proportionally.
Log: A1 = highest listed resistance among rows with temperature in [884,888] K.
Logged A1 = 95.9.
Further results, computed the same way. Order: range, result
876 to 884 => 81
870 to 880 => 98.4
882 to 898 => 143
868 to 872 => 107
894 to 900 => 149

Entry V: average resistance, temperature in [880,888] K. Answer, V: 85.7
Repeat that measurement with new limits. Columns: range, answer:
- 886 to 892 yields 104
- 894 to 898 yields 138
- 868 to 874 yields 98.5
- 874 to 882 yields 79.7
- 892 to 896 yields 130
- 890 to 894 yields 120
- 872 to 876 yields 86.4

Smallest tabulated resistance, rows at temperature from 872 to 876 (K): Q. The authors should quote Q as 82.7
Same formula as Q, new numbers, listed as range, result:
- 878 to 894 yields 78.1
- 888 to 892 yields 104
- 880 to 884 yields 79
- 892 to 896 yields 126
